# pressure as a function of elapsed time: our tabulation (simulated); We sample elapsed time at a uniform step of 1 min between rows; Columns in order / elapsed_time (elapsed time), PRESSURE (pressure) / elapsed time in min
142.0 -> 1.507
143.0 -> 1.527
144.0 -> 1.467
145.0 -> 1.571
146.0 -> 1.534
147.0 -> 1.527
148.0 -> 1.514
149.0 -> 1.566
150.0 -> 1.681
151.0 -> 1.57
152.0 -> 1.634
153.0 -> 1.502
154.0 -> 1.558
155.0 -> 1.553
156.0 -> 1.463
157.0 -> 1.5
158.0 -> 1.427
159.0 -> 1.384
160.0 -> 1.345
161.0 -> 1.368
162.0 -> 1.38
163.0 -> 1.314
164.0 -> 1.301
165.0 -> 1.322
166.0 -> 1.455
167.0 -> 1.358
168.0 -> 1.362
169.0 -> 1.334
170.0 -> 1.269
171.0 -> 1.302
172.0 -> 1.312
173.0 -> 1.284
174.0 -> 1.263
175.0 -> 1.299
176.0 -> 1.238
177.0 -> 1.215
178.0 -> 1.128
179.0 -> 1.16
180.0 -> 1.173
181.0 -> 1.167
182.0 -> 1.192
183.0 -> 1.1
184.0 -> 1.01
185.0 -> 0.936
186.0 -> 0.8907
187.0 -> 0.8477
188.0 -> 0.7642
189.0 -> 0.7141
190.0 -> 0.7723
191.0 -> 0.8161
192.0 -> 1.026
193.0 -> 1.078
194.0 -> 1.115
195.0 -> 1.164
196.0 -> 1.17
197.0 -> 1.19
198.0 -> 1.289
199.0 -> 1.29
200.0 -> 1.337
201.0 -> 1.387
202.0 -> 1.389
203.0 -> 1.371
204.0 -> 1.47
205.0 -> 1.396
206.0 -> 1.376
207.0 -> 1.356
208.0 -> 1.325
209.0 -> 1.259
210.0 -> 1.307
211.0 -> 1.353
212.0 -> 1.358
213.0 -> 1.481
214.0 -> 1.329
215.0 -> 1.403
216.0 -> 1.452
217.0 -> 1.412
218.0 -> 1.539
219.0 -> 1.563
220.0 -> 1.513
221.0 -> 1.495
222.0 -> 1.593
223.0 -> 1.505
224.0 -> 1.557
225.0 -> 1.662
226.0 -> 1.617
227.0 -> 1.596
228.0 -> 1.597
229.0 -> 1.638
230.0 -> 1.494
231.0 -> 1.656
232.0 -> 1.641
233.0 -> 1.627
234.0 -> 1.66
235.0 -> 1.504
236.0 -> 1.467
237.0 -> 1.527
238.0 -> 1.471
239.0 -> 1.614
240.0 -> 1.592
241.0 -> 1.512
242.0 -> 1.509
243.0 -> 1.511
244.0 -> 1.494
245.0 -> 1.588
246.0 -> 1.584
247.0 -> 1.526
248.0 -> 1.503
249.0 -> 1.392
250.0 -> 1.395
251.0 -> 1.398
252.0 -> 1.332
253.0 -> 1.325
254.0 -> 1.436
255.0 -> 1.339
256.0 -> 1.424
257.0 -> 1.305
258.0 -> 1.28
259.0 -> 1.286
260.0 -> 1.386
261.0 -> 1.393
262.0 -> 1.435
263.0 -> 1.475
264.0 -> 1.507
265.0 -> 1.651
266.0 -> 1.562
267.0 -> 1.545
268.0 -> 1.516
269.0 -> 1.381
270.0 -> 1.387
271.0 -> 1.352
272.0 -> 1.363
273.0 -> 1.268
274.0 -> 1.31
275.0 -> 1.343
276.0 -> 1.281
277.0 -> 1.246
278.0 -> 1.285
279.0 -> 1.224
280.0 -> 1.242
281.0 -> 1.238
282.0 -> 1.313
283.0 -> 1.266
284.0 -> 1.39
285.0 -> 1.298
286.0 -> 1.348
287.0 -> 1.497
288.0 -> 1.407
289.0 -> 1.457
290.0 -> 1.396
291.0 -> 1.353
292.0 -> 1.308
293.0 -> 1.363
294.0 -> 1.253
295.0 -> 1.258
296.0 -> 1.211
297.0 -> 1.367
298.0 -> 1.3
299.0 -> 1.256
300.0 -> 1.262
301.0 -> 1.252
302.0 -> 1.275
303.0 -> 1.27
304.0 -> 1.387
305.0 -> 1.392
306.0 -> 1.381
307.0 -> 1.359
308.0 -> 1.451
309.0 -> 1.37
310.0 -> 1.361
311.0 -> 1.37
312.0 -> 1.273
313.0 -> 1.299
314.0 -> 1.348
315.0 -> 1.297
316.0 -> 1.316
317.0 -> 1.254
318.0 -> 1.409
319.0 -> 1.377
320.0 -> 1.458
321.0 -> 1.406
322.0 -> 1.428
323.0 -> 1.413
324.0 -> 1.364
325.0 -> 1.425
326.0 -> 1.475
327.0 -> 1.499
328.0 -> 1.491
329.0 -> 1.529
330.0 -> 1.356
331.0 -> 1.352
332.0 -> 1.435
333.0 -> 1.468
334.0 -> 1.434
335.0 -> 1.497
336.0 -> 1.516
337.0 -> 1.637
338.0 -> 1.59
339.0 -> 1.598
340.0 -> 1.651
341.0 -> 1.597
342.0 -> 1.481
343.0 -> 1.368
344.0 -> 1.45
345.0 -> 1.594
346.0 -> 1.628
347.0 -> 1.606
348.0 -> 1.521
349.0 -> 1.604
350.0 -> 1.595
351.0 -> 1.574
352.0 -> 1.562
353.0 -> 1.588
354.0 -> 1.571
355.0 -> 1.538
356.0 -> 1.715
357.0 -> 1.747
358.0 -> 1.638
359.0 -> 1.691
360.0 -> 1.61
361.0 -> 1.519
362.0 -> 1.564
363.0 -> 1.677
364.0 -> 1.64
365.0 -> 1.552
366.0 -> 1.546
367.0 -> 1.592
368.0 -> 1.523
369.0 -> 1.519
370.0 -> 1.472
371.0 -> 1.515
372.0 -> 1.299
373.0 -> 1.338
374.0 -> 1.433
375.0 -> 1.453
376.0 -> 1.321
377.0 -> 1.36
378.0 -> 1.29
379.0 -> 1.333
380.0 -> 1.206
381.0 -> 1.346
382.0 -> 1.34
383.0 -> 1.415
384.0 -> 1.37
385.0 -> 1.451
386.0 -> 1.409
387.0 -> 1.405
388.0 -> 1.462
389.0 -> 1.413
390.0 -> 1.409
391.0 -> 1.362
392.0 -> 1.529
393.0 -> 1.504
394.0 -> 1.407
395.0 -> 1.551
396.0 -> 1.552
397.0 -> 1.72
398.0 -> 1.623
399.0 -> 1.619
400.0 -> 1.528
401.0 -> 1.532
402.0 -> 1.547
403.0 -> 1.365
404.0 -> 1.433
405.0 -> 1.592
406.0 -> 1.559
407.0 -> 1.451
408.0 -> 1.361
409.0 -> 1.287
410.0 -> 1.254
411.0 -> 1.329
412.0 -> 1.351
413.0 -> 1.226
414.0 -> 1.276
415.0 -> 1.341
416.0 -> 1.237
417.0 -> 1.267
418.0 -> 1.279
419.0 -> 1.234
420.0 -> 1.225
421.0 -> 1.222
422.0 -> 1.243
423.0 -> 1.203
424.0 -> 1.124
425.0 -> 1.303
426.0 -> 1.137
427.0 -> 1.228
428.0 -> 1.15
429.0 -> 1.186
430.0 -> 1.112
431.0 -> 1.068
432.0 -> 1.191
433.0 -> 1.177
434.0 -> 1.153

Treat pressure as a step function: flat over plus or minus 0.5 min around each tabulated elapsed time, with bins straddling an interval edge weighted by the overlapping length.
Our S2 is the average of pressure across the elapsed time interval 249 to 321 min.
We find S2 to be 1.35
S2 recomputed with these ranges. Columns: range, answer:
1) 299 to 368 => 1.48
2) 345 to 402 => 1.51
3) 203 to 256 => 1.48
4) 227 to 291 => 1.44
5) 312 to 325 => 1.36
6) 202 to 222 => 1.41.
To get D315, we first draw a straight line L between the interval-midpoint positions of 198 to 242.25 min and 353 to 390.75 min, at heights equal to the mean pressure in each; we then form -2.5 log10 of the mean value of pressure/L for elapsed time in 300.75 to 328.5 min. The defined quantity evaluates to 0.08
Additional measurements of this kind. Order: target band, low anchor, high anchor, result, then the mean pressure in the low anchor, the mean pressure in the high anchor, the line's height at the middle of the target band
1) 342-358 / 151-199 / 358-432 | -0.16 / 1.23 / 1.4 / 1.36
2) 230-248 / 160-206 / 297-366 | -0.19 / 1.2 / 1.47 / 1.3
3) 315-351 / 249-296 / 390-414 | -0.05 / 1.36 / 1.46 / 1.41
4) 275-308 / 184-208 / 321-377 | 0.05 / 1.14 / 1.52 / 1.38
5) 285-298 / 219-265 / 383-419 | 0.10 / 1.5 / 1.43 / 1.48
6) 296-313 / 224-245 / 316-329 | 0.09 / 1.57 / 1.42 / 1.45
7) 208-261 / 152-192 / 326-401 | -0.13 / 1.23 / 1.5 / 1.32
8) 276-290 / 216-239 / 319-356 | 0.16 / 1.56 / 1.51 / 1.53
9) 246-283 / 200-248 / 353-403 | 0.09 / 1.49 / 1.49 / 1.49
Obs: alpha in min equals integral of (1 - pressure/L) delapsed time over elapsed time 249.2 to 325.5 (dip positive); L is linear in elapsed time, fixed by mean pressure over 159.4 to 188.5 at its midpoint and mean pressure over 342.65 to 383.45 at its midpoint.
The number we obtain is 1.7 min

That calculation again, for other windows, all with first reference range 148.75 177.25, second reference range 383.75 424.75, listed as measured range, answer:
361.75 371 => -1.1 min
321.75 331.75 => -0.3 min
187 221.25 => 3.3 min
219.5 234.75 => -2.1 min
